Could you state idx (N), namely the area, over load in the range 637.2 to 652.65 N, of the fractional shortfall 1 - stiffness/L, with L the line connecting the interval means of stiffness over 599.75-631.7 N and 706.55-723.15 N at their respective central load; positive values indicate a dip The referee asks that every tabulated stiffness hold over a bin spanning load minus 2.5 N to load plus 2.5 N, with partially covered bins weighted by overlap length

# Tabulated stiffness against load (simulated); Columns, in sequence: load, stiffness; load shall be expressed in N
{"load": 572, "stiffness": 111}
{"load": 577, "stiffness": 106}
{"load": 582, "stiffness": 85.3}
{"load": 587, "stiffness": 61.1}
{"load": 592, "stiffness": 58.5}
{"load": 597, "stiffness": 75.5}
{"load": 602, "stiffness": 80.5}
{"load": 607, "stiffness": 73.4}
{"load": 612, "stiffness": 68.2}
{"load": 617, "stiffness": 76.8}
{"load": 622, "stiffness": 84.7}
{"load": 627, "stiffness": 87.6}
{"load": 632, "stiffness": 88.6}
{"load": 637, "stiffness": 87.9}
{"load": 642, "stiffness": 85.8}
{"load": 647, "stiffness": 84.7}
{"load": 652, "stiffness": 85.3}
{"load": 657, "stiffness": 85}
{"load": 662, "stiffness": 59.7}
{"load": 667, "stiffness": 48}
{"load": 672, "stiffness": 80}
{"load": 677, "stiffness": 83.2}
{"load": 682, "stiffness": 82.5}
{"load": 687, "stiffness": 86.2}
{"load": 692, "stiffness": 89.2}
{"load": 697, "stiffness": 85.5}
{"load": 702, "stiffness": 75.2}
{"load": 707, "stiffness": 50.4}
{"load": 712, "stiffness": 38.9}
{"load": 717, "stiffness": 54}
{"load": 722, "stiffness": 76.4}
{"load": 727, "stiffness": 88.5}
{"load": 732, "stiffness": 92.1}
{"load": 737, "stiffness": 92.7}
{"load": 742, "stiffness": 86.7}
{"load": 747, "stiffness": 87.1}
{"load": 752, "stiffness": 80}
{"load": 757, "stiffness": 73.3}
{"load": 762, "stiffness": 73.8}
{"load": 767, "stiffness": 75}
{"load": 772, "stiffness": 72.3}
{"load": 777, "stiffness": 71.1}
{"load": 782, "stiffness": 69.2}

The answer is -3.0 N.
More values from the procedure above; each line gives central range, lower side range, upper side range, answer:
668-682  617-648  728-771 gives 1.1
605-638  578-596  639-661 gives -1.0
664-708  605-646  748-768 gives 1.7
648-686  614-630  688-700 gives 4.3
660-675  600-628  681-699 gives 3.7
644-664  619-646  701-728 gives 0.2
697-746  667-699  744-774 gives 3.3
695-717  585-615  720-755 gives 5.7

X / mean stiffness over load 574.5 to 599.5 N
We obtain 77.3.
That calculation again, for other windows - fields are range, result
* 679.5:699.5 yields 85.8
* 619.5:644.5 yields 86.9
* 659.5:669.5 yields 53.9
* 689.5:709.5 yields 75.1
